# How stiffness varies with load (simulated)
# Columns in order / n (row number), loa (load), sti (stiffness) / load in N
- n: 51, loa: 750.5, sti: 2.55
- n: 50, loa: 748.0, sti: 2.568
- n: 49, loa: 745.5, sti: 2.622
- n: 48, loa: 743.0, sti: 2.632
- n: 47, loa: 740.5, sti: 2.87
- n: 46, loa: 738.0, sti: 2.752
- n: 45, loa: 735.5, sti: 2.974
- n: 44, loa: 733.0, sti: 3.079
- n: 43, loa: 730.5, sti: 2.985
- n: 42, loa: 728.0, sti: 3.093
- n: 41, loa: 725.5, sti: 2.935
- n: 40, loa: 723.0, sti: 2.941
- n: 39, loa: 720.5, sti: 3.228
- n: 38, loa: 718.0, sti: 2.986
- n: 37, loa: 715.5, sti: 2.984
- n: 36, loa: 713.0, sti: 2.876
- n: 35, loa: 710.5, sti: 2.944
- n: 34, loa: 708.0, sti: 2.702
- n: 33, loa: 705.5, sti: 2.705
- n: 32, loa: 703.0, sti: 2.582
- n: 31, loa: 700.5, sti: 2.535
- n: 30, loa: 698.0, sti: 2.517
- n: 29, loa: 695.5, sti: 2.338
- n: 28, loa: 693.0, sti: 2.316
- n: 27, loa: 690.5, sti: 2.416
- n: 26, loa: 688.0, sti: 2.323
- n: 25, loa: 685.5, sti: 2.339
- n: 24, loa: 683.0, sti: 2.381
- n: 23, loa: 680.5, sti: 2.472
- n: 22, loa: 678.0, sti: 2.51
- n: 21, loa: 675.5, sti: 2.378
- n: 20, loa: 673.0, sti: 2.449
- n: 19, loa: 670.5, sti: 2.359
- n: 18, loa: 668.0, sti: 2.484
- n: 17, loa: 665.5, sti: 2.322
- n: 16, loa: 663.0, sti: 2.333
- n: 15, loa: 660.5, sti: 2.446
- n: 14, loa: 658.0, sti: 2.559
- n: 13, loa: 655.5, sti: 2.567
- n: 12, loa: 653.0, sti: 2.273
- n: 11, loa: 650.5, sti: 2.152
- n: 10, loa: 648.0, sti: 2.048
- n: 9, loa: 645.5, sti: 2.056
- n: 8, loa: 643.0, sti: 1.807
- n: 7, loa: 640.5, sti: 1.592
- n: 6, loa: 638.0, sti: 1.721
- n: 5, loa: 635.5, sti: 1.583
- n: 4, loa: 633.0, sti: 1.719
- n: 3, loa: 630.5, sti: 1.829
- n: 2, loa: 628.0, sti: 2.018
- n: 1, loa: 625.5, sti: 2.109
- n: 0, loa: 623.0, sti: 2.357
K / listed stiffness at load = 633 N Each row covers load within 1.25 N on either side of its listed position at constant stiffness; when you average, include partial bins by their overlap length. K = 1.719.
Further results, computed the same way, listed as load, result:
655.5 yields 2.567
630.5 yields 1.829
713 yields 2.876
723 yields 2.941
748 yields 2.568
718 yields 2.986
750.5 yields 2.55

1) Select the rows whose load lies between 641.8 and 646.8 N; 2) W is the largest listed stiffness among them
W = 2.056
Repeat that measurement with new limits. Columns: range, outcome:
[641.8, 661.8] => 2.567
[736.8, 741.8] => 2.87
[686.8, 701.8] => 2.535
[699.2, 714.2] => 2.944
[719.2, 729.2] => 3.228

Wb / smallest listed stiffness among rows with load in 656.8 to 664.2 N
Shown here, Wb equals 2.333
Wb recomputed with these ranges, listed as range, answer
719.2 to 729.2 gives 2.935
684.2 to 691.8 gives 2.323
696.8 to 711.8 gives 2.517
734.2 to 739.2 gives 2.752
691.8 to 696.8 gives 2.316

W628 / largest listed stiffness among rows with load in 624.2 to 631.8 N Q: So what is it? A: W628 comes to 2.109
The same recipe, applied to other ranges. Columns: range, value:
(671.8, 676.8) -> 2.449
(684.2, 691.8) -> 2.416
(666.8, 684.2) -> 2.51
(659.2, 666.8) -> 2.446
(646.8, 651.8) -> 2.152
